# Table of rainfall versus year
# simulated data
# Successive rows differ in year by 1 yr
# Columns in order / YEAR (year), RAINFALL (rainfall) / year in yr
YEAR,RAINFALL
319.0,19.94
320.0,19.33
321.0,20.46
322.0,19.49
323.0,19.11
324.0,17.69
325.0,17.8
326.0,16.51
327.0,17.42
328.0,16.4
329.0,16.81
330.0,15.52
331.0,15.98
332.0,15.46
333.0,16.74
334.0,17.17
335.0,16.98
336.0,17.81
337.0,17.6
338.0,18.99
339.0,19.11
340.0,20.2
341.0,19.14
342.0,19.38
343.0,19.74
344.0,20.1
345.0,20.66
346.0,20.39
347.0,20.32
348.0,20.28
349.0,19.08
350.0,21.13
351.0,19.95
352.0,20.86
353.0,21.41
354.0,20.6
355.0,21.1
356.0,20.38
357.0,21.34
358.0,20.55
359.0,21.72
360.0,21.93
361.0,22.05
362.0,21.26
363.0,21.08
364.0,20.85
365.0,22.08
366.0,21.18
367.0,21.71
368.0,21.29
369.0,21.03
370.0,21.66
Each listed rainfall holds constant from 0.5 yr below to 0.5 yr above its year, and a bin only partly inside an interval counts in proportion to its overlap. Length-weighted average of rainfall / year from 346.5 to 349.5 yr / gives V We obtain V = 19.9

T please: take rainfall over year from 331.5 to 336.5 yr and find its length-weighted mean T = 16.8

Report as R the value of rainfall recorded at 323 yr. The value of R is 19.11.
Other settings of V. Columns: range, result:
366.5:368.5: 21.5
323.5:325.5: 17.7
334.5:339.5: 18.1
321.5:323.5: 19.3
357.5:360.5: 21.4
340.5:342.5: 19.3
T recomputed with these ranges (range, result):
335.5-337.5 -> 17.7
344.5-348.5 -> 20.4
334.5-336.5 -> 17.4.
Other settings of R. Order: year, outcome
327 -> 17.42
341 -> 19.14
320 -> 19.33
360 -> 21.93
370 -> 21.66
